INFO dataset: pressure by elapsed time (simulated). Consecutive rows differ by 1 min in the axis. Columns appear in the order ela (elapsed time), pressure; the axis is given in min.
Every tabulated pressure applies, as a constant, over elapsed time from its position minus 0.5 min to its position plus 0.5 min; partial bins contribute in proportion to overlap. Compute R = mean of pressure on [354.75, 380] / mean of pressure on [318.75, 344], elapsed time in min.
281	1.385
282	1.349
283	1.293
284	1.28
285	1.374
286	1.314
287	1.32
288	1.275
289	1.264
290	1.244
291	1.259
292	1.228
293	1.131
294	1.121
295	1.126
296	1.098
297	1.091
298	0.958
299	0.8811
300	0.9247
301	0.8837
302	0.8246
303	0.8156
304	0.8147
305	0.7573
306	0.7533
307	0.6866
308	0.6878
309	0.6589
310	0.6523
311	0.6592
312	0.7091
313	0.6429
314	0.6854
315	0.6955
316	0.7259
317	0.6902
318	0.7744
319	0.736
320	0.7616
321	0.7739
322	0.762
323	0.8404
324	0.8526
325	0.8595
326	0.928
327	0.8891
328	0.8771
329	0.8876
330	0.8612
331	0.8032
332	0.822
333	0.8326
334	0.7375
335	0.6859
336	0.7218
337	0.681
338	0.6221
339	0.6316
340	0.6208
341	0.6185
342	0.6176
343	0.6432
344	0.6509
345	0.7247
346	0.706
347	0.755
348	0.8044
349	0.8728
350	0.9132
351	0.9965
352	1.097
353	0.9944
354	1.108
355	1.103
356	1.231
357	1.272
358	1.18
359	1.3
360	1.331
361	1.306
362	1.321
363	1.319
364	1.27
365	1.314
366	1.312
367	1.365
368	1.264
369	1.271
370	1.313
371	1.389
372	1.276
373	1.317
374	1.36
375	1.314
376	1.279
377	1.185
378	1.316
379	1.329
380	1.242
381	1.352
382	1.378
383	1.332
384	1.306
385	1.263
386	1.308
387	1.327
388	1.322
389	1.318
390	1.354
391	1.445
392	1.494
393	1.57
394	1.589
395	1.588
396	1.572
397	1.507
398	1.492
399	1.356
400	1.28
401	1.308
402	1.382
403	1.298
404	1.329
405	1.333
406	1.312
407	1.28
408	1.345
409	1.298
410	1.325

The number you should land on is 1.70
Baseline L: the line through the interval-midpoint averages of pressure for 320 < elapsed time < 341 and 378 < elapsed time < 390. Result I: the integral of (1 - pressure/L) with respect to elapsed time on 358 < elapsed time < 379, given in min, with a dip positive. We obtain -2.6 min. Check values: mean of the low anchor 0.78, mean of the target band 1.3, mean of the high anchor 1.32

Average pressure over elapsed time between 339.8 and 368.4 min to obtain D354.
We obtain 1.04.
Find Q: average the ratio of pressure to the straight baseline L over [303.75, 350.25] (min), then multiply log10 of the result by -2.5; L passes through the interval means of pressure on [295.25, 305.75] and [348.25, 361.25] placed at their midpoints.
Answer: 0.33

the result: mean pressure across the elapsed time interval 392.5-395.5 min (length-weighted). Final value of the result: 1.58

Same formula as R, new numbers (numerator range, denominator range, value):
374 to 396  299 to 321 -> 1.84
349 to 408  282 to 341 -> 1.47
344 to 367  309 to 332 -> 1.42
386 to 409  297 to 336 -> 1.77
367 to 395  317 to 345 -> 1.78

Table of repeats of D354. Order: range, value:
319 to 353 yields 0.786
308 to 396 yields 1.04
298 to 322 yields 0.752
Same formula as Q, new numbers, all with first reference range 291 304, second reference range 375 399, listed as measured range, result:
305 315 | 0.473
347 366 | 0.102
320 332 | 0.316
